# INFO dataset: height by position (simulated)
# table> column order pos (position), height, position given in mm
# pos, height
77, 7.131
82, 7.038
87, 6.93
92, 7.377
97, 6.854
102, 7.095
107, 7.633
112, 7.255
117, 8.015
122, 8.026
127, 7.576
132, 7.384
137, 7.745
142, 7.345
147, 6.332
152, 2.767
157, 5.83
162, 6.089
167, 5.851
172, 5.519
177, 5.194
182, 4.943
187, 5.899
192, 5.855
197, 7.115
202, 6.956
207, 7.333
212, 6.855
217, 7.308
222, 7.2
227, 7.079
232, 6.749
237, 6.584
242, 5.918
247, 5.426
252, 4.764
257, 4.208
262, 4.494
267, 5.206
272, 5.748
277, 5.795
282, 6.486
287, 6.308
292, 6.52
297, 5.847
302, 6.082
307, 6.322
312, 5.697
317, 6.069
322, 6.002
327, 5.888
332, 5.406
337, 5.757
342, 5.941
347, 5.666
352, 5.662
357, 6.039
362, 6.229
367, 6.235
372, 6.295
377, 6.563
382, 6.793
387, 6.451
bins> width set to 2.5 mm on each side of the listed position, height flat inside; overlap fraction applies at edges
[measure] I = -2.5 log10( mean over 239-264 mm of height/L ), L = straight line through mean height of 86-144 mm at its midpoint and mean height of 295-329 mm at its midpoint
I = 0.275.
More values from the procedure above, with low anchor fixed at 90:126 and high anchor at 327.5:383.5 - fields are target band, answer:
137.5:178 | 0.24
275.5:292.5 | 0.03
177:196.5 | 0.23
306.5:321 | 0.05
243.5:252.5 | 0.26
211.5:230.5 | -0.05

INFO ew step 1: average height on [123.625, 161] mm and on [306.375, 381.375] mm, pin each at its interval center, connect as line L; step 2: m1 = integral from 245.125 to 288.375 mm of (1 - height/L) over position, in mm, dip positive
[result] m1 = 5.68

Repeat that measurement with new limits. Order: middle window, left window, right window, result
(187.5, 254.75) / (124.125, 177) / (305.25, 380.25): -4.31 mm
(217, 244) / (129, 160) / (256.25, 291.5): -4.48 mm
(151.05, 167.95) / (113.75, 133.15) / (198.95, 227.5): 4.98 mm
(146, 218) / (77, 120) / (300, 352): 8.39 mm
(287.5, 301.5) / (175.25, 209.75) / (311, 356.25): -0.64 mm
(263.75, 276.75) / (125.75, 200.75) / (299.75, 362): 1.06 mm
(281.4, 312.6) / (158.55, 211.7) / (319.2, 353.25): -1.79 mm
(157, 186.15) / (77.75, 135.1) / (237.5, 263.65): 3.60 mm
